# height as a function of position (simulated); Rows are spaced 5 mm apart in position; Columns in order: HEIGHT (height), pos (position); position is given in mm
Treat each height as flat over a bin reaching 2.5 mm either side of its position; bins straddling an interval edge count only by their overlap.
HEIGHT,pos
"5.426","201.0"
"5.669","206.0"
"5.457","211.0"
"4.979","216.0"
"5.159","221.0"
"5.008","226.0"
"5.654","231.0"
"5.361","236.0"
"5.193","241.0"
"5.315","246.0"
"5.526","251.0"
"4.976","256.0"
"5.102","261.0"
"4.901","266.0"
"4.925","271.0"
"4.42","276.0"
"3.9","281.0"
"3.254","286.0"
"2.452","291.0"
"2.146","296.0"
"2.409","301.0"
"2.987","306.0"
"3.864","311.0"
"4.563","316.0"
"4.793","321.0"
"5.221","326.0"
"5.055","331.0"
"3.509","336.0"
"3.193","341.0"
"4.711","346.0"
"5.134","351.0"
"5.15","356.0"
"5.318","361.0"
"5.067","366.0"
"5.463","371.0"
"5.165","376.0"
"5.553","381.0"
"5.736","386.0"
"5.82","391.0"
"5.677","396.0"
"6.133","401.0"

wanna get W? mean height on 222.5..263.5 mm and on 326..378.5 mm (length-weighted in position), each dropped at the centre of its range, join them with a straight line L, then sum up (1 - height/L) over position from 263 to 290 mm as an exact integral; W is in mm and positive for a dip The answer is 4.91 mm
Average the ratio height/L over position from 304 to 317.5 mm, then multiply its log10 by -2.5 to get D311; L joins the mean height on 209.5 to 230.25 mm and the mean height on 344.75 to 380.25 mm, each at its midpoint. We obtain 0.34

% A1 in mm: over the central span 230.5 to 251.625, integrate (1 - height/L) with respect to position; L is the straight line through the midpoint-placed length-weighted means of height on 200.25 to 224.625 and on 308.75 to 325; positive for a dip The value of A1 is -1.2 mm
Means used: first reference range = 5.32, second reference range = 4.49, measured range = 5.38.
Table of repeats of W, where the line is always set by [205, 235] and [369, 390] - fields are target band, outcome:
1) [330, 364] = 5.6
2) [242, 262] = 0.4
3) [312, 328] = 2.0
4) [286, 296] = 5.2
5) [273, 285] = 2.9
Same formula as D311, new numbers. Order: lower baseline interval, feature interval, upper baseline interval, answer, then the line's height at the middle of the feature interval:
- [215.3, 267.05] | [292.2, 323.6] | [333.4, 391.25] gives 0.42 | 5.07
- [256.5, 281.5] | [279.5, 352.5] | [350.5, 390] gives 0.31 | 5.02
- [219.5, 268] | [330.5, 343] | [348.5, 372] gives 0.35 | 5.21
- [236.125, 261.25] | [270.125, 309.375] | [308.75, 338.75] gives 0.43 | 4.84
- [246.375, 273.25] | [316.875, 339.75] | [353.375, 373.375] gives 0.14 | 5.2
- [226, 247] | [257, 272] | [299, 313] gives -0.13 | 4.43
